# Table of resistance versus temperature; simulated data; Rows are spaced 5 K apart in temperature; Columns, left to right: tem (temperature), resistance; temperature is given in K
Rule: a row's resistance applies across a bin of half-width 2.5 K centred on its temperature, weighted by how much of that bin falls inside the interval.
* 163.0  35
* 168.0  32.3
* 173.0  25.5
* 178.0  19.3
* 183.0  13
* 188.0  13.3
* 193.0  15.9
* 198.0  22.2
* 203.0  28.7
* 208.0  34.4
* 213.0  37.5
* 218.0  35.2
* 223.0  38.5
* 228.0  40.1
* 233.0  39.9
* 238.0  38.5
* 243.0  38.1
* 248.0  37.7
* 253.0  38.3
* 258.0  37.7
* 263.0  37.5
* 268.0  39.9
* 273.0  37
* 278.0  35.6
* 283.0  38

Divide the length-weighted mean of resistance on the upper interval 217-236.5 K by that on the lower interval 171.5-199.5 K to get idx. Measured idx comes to 2.17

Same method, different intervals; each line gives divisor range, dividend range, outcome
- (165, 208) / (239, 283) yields 1.70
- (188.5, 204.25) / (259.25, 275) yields 1.85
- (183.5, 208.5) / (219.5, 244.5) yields 1.84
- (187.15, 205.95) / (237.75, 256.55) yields 1.82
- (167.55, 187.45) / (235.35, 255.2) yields 1.85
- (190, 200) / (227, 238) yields 2.13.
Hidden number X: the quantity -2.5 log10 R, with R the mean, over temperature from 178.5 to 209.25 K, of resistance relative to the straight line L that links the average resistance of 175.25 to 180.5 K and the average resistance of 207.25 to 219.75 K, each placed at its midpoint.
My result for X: 0.32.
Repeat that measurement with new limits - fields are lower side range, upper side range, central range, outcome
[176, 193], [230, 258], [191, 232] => -0.22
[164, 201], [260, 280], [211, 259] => -0.24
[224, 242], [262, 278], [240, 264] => 0.02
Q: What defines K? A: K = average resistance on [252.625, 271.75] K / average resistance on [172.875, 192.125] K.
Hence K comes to 2.30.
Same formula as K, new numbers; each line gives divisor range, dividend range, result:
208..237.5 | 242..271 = 1.01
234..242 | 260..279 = 0.97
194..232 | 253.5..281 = 1.13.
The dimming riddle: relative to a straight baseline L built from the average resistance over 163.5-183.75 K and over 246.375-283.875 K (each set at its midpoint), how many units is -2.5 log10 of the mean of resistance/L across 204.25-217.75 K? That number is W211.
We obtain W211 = -0.17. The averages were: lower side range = 24.6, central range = 35.2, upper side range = 37.7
